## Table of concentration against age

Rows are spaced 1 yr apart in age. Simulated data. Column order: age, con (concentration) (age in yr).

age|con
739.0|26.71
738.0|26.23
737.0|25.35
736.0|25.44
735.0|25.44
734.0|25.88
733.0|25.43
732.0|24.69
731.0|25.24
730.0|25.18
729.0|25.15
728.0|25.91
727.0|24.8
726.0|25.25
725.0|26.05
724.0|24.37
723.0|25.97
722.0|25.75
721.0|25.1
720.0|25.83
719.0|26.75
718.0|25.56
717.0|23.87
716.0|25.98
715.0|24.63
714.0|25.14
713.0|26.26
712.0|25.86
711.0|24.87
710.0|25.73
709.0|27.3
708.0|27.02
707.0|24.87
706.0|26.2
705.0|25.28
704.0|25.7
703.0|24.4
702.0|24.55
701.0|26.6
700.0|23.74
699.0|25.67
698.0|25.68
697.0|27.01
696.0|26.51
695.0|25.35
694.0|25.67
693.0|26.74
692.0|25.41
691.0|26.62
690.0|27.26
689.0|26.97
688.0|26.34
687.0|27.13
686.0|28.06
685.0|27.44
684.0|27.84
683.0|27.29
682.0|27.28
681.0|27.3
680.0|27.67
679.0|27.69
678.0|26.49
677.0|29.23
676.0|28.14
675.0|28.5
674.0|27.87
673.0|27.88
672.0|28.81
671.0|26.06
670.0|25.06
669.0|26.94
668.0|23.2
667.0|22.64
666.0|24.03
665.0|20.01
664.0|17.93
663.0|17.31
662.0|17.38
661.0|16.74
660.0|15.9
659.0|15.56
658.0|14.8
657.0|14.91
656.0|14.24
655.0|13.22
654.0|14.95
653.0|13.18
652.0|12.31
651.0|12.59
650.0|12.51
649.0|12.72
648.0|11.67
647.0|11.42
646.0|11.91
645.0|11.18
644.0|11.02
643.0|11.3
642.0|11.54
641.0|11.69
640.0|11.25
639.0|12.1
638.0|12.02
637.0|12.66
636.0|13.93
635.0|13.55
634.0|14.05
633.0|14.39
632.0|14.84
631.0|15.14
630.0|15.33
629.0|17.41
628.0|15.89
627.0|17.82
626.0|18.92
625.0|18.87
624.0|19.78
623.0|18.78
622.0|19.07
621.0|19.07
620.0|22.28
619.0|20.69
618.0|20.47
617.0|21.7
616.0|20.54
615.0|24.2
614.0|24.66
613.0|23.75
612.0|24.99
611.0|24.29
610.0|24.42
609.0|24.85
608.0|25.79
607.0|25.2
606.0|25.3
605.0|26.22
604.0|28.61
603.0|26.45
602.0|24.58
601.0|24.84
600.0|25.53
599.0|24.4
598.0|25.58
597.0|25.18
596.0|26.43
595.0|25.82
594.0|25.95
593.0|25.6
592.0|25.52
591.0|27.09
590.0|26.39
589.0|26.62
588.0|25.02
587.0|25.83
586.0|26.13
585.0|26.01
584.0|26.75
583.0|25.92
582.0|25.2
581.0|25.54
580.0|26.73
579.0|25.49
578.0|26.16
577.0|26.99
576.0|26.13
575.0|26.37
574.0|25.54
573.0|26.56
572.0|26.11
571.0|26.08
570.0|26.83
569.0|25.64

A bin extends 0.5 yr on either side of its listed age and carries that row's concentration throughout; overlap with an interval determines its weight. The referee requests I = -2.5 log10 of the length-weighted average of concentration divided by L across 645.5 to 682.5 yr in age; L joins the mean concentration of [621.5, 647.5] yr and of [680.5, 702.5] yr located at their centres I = 0.05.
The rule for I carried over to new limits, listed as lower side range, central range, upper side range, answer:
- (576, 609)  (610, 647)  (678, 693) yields 0.48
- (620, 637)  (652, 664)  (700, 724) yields 0.29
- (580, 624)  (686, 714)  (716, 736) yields -0.03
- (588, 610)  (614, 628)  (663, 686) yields 0.27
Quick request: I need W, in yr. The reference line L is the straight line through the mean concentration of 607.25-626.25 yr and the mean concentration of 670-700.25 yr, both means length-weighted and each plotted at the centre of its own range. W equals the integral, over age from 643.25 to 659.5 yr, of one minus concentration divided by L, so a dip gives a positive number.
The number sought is 7.7 yr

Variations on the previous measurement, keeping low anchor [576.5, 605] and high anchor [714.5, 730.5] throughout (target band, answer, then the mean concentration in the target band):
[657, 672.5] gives 3.0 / 20.6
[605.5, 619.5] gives 1.2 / 23.6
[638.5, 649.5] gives 6.0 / 11.6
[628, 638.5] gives 4.6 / 14.4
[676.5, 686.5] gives -0.8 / 27.6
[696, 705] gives 0.0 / 25.5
